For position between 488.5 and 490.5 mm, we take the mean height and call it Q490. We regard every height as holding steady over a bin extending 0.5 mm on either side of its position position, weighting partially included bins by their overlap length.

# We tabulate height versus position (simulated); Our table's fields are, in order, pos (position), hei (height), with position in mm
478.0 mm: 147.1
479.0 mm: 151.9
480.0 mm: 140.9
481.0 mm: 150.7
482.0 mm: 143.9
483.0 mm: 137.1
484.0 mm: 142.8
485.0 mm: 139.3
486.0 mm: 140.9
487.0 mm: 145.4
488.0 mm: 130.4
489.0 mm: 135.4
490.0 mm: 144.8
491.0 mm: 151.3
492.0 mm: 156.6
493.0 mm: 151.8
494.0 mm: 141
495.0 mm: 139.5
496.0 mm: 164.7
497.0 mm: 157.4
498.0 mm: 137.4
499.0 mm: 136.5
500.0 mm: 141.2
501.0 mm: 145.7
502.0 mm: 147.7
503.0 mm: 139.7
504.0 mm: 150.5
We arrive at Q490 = 140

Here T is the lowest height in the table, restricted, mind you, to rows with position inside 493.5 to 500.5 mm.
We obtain 136.5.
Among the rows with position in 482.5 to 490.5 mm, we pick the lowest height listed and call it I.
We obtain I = 130.4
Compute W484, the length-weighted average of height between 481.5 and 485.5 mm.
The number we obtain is 141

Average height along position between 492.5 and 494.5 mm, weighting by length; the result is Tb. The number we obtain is 146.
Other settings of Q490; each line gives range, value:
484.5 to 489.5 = 138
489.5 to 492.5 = 151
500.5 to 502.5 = 147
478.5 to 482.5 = 147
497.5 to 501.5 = 140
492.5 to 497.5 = 151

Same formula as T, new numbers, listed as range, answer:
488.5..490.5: 135.4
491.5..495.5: 139.5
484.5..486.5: 139.3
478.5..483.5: 137.1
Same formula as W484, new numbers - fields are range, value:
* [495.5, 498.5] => 153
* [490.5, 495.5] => 148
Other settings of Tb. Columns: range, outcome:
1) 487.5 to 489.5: 133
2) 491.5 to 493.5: 154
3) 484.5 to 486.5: 140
